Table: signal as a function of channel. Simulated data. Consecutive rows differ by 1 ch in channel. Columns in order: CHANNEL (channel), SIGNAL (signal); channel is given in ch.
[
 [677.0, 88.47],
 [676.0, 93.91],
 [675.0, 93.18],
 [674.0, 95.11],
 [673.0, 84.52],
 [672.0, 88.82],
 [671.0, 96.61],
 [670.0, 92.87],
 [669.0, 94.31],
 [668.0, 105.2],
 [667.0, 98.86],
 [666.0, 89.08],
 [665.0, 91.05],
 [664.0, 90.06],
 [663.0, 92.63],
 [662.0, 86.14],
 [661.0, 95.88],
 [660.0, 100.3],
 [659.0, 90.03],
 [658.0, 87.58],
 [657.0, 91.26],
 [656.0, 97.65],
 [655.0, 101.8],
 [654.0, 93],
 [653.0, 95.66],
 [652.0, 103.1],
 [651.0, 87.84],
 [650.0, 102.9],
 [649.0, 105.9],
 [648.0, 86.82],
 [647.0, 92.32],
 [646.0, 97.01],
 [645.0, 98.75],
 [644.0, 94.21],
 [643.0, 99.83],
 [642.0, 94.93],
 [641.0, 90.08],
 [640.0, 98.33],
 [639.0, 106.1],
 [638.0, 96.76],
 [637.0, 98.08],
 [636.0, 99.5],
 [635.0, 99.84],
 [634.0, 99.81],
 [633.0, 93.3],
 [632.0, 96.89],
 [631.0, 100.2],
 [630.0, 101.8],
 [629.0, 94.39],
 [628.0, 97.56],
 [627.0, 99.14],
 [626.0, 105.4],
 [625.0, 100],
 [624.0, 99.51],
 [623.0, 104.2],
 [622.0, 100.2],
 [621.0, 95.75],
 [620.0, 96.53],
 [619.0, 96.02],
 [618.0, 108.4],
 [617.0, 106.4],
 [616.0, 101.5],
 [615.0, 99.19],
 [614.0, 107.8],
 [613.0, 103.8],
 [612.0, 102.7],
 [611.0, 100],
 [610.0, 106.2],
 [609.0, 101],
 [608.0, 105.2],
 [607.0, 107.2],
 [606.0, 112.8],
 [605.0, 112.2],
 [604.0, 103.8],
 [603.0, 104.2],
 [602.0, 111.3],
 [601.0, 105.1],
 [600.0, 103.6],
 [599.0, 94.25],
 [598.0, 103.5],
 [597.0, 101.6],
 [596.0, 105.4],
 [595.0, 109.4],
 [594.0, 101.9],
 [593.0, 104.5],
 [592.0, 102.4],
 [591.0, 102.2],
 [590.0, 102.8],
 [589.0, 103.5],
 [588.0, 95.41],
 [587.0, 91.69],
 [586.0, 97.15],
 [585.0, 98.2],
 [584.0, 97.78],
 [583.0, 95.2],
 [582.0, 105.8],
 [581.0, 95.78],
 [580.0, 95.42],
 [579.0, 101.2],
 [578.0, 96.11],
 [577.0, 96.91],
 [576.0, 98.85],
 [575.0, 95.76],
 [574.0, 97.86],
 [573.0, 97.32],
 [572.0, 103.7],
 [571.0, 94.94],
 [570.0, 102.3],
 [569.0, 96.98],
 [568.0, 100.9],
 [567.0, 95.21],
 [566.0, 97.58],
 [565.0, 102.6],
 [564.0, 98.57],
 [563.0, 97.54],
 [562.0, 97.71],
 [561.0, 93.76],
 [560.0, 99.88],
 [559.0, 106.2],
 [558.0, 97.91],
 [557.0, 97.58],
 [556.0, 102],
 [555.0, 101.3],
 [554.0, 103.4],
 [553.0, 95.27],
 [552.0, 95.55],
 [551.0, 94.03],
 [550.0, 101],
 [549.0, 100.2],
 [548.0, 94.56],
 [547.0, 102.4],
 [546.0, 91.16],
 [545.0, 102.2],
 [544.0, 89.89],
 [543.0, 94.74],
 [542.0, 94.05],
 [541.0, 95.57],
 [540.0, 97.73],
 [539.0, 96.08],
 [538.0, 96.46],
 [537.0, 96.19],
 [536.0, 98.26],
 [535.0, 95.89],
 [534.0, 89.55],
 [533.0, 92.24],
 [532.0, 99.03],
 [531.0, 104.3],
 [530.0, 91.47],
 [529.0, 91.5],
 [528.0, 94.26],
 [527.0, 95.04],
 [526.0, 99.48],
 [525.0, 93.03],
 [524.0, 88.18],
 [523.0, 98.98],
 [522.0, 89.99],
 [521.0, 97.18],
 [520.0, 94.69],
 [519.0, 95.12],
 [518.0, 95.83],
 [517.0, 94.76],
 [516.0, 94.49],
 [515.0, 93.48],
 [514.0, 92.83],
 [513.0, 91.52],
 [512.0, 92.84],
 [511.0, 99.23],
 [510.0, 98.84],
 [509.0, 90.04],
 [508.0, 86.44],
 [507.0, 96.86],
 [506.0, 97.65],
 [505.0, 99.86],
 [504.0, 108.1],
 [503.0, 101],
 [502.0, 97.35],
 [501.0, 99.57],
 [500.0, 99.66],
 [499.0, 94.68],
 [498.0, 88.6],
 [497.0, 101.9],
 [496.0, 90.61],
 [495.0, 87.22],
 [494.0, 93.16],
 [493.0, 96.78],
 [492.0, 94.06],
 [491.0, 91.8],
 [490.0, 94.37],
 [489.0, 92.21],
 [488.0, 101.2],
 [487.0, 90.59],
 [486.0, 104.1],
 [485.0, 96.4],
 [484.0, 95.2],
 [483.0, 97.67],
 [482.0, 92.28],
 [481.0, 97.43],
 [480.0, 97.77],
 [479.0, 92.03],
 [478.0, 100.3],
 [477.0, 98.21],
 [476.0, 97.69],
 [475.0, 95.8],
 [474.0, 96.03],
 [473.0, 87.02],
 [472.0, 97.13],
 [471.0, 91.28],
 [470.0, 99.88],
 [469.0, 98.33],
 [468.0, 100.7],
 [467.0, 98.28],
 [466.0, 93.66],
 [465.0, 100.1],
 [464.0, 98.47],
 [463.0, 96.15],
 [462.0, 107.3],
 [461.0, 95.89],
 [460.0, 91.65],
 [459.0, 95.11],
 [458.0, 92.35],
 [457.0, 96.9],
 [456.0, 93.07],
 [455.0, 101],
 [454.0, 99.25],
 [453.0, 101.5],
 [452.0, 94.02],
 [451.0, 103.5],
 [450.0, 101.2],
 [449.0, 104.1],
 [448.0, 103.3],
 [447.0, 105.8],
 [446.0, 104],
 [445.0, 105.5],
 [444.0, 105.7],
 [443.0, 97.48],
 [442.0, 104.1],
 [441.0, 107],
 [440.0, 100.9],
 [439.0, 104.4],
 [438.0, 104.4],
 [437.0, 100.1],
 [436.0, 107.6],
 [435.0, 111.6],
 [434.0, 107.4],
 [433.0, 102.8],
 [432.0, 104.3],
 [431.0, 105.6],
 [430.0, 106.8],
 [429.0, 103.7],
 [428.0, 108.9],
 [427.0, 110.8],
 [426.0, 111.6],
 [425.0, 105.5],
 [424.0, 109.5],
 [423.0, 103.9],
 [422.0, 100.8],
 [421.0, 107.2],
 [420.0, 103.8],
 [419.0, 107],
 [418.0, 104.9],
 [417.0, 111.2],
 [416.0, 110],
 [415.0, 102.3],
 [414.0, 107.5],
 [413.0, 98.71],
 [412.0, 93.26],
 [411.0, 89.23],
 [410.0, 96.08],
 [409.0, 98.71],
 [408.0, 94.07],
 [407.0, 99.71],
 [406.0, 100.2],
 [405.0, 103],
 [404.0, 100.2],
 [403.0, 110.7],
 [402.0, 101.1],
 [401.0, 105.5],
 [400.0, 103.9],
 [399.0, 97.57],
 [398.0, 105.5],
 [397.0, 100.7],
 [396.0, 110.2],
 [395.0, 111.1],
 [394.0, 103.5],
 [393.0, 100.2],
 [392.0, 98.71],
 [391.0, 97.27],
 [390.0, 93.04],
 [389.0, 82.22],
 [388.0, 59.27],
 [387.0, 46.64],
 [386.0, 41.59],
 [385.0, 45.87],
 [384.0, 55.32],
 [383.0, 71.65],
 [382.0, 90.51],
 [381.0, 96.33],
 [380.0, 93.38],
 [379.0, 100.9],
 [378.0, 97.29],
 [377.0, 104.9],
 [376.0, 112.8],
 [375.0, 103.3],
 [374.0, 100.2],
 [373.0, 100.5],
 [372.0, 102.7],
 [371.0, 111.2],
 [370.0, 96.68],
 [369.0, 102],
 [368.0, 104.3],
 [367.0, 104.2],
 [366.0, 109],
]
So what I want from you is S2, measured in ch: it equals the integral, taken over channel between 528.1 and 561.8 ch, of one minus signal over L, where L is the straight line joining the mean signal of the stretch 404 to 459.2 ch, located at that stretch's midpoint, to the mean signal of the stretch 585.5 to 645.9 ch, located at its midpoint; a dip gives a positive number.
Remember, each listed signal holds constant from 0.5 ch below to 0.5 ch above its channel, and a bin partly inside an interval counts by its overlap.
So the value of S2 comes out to 1.6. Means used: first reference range 103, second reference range 101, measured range 97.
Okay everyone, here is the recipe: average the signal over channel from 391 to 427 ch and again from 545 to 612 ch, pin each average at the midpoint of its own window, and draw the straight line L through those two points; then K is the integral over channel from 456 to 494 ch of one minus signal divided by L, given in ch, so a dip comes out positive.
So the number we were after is 2.2 ch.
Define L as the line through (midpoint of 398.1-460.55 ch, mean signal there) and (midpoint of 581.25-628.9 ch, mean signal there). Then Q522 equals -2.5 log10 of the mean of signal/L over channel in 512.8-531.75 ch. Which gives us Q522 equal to 0.086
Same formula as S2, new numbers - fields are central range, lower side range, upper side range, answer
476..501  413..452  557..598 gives 1.82 ch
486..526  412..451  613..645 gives 3.04 ch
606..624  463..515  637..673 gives -1.39 ch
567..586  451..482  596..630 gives 0.57 ch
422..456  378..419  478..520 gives -3.57 ch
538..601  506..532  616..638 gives -1.23 ch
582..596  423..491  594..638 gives 0.17 ch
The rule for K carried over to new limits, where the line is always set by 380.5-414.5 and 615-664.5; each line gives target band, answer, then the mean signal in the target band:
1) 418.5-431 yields -1.96 ch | 107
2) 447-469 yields -1.35 ch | 98.6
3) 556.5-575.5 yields -0.61 ch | 98.6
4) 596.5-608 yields -1.06 ch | 105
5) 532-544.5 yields 0.00 ch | 94.9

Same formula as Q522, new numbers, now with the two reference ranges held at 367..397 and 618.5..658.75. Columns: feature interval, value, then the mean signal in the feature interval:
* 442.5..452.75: -0.107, 102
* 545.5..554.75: -0.026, 97.6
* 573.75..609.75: -0.058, 102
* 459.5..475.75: -0.040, 96.7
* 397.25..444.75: -0.129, 104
